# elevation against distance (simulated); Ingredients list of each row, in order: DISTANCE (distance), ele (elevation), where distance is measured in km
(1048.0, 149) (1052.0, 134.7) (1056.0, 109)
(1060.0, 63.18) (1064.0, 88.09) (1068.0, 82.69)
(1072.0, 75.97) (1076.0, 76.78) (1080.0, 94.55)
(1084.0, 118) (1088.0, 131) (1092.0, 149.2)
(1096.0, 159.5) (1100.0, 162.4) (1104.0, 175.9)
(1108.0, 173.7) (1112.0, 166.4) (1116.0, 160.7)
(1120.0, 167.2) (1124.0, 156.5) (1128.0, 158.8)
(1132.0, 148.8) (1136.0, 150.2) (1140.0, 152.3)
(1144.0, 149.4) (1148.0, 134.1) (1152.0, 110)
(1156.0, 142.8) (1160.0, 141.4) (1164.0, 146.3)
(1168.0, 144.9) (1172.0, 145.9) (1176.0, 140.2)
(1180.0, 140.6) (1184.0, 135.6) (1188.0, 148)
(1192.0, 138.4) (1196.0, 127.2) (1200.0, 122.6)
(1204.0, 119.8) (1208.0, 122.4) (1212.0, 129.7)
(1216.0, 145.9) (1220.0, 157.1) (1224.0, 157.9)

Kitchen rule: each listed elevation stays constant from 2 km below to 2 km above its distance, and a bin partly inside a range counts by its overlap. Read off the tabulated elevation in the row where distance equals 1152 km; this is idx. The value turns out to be 110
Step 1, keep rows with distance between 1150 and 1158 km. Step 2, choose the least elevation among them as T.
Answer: 110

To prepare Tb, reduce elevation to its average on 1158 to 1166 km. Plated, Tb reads 144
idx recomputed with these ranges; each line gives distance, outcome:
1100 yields 162.4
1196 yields 127.2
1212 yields 129.7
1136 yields 150.2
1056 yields 109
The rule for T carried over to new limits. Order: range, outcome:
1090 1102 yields 149.2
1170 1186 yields 135.6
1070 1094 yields 75.97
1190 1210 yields 119.8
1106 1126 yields 156.5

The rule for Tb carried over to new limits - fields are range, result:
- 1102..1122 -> 169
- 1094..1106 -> 166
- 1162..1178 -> 144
